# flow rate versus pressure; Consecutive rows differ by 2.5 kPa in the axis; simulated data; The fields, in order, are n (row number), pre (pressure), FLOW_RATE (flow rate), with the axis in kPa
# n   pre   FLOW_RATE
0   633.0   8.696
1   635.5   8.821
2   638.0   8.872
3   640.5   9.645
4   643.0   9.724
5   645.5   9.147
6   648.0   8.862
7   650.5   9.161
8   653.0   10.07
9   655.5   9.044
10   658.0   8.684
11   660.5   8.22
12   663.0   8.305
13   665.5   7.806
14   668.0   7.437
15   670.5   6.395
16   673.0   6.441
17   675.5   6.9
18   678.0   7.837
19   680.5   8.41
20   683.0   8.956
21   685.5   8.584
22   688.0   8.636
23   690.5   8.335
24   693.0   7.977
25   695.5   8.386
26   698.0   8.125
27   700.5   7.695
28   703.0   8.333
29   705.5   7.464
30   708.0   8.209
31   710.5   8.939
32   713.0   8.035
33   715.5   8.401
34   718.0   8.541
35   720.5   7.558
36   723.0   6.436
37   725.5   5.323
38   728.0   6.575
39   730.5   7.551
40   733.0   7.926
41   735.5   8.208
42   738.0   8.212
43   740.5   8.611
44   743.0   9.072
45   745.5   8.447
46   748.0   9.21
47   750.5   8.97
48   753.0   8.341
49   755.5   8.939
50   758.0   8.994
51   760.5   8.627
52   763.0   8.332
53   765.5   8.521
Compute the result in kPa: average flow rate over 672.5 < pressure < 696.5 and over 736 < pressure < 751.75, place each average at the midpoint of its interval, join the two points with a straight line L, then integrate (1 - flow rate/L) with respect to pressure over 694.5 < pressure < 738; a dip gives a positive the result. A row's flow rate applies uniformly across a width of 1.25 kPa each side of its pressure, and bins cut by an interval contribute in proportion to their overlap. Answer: 3.4 kPa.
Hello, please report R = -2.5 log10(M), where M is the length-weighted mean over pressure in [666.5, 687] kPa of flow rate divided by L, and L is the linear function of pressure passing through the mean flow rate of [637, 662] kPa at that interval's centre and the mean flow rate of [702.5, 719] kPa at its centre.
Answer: 0.15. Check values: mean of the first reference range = 9.14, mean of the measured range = 7.63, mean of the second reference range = 8.27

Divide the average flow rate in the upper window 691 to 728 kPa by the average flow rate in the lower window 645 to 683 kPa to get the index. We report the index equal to 0.95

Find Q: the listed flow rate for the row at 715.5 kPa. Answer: 8.401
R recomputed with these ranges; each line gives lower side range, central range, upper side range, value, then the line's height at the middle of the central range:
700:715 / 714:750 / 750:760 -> 0.079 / 8.48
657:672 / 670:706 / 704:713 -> 0.008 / 7.99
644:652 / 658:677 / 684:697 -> 0.179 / 8.78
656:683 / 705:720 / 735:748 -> -0.002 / 8.25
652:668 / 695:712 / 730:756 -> 0.050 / 8.54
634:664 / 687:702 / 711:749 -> 0.027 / 8.4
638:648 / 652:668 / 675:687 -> 0.035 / 8.84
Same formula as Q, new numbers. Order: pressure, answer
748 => 9.21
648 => 8.862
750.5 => 8.97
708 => 8.209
